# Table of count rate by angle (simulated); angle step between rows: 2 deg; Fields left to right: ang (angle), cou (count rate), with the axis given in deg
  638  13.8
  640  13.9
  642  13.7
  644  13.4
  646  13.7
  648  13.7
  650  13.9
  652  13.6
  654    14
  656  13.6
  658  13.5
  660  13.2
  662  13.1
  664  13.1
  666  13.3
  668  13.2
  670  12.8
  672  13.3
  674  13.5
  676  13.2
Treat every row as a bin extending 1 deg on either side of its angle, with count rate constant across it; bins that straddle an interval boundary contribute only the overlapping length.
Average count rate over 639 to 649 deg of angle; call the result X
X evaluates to 13.7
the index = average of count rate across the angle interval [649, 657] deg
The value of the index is 13.8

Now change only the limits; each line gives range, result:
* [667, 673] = 13.1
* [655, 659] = 13.6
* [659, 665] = 13.1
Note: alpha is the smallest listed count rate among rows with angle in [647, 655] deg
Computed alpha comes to 13.6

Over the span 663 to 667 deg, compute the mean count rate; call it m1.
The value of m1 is 13.2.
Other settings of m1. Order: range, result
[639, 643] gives 13.8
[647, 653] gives 13.7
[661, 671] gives 13.1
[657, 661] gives 13.3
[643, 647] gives 13.6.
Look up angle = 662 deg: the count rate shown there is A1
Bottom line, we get 13.1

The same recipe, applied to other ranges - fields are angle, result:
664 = 13.1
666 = 13.3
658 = 13.5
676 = 13.2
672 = 13.3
